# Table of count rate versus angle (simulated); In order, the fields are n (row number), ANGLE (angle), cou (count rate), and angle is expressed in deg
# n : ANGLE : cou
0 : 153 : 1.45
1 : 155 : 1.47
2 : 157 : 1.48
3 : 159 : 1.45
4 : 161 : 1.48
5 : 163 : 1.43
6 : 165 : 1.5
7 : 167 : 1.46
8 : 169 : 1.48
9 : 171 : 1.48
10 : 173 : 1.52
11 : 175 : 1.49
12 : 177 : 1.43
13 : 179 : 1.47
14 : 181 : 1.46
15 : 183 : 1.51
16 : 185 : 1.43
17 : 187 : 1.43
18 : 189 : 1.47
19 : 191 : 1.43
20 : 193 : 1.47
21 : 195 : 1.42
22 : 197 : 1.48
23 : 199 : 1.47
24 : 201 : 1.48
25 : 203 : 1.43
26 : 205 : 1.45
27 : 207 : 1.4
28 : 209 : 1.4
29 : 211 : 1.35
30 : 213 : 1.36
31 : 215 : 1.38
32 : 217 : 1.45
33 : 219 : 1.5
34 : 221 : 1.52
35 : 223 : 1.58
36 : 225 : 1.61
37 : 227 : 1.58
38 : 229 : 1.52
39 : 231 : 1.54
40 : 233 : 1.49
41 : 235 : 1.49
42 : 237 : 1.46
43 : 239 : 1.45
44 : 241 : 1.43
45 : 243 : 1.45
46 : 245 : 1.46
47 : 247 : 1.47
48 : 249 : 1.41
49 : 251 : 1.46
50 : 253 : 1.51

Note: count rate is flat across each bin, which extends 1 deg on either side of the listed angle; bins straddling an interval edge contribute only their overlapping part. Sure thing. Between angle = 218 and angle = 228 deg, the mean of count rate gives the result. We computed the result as 1.56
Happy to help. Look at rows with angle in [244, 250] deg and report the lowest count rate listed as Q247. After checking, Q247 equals 1.41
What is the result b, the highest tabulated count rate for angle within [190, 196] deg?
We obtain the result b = 1.47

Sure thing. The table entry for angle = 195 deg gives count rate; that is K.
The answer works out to 1.42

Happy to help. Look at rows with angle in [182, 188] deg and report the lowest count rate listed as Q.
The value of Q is 1.43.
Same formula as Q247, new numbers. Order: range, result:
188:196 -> 1.42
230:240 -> 1.45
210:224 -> 1.35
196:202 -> 1.47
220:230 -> 1.52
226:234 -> 1.49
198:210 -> 1.4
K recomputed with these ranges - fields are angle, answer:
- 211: 1.35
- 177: 1.43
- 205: 1.45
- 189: 1.47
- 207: 1.4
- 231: 1.54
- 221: 1.52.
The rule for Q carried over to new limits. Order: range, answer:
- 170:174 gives 1.48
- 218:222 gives 1.5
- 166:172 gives 1.46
